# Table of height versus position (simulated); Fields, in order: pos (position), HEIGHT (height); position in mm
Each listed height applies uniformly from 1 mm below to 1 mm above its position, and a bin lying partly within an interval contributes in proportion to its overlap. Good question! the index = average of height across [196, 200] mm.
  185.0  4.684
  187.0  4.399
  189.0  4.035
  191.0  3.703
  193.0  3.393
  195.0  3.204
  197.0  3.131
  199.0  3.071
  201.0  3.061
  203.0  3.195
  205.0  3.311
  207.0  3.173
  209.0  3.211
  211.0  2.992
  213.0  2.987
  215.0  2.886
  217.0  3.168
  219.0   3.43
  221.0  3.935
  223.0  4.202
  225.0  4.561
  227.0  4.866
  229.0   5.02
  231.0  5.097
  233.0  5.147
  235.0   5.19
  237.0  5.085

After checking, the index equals 3.1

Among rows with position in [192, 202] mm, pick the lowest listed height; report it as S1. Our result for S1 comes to 3.061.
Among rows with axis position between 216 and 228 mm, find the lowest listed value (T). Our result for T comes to 3.168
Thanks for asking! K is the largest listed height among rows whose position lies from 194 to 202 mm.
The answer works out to 3.204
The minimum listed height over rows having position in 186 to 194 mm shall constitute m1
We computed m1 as 3.393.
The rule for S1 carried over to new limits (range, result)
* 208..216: 2.886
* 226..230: 4.866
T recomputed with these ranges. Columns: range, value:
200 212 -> 2.992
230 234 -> 5.097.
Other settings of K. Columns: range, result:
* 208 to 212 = 3.211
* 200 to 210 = 3.311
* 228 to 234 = 5.147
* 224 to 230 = 5.02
